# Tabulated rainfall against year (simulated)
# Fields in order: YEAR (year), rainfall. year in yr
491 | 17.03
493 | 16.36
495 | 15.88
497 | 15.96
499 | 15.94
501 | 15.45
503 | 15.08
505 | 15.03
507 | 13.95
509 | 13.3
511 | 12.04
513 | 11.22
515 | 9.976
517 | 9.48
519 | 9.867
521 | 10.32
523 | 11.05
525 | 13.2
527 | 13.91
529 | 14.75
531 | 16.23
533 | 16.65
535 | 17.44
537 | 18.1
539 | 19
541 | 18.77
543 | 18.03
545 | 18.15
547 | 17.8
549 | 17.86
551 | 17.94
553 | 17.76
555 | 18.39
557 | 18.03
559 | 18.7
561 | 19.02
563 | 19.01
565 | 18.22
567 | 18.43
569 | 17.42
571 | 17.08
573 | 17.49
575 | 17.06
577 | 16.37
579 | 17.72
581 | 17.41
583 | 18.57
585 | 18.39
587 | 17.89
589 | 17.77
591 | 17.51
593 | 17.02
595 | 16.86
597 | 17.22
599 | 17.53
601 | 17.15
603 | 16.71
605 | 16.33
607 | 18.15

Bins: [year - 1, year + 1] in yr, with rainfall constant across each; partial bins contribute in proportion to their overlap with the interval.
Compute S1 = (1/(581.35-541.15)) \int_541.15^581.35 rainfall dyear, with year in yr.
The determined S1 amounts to 17.9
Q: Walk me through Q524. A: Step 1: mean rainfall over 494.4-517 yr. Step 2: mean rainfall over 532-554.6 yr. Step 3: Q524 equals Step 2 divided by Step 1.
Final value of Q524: 1.31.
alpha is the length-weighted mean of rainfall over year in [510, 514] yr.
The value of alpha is 11.6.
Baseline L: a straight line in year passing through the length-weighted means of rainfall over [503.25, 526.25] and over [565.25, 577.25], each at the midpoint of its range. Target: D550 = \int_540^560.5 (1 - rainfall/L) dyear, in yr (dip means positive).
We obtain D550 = -3.8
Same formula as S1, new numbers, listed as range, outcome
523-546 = 16.5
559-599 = 17.7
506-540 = 13.6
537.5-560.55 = 18.2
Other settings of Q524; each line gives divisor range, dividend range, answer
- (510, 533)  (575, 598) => 1.43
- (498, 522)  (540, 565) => 1.45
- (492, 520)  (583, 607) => 1.28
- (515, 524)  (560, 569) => 1.82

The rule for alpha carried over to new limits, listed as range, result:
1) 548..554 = 17.9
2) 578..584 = 17.9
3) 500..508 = 14.9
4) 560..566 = 18.8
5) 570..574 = 17.3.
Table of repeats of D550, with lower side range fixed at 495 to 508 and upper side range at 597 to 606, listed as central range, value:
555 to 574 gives -2.1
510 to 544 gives 3.5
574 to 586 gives -0.7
